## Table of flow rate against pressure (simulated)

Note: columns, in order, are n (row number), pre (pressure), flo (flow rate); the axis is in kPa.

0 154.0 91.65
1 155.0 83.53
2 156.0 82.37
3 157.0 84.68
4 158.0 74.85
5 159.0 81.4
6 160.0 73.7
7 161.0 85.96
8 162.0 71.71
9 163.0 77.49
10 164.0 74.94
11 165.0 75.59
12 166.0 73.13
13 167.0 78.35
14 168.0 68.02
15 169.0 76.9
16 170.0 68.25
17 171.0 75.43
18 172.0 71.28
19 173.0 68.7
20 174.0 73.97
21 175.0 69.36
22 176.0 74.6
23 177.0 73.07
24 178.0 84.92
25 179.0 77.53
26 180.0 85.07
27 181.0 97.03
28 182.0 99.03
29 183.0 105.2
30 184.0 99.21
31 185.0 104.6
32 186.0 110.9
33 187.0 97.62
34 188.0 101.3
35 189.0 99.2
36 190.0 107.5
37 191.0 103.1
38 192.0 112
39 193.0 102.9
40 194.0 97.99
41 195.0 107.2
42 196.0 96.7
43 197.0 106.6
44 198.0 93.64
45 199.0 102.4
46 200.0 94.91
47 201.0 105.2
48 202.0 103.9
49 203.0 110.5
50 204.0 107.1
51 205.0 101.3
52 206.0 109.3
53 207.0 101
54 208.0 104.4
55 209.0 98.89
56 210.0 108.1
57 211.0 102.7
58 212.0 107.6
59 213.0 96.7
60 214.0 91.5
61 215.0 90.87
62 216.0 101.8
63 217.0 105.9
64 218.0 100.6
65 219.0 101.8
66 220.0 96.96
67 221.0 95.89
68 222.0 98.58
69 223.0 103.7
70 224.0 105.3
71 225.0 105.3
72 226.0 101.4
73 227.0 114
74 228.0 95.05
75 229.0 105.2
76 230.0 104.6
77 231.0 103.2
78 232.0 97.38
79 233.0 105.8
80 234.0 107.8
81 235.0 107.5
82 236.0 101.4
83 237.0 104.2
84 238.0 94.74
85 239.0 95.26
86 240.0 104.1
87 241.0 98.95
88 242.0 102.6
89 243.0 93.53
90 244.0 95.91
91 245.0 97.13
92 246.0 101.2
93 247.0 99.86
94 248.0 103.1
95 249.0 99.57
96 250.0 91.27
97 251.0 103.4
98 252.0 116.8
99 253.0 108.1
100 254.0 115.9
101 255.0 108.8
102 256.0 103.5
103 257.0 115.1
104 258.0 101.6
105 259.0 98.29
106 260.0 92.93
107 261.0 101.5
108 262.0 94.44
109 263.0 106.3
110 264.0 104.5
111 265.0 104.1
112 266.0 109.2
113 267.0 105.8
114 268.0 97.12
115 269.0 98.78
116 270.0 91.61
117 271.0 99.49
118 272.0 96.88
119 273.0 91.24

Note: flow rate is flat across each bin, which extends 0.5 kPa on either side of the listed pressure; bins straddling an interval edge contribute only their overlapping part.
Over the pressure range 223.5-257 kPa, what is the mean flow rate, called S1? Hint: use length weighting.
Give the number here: 103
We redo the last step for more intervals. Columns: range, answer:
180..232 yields 102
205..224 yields 101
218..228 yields 102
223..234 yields 104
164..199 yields 89.3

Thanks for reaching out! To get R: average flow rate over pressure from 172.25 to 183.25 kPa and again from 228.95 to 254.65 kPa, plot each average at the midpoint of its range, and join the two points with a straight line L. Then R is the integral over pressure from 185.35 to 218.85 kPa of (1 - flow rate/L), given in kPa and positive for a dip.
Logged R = -4.9 kPa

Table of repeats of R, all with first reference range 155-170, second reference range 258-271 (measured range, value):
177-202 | -4.80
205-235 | -4.00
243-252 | -0.29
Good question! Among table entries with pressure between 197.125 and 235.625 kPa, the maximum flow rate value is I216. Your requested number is 114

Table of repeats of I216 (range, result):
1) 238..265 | 116.8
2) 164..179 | 84.92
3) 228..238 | 107.8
